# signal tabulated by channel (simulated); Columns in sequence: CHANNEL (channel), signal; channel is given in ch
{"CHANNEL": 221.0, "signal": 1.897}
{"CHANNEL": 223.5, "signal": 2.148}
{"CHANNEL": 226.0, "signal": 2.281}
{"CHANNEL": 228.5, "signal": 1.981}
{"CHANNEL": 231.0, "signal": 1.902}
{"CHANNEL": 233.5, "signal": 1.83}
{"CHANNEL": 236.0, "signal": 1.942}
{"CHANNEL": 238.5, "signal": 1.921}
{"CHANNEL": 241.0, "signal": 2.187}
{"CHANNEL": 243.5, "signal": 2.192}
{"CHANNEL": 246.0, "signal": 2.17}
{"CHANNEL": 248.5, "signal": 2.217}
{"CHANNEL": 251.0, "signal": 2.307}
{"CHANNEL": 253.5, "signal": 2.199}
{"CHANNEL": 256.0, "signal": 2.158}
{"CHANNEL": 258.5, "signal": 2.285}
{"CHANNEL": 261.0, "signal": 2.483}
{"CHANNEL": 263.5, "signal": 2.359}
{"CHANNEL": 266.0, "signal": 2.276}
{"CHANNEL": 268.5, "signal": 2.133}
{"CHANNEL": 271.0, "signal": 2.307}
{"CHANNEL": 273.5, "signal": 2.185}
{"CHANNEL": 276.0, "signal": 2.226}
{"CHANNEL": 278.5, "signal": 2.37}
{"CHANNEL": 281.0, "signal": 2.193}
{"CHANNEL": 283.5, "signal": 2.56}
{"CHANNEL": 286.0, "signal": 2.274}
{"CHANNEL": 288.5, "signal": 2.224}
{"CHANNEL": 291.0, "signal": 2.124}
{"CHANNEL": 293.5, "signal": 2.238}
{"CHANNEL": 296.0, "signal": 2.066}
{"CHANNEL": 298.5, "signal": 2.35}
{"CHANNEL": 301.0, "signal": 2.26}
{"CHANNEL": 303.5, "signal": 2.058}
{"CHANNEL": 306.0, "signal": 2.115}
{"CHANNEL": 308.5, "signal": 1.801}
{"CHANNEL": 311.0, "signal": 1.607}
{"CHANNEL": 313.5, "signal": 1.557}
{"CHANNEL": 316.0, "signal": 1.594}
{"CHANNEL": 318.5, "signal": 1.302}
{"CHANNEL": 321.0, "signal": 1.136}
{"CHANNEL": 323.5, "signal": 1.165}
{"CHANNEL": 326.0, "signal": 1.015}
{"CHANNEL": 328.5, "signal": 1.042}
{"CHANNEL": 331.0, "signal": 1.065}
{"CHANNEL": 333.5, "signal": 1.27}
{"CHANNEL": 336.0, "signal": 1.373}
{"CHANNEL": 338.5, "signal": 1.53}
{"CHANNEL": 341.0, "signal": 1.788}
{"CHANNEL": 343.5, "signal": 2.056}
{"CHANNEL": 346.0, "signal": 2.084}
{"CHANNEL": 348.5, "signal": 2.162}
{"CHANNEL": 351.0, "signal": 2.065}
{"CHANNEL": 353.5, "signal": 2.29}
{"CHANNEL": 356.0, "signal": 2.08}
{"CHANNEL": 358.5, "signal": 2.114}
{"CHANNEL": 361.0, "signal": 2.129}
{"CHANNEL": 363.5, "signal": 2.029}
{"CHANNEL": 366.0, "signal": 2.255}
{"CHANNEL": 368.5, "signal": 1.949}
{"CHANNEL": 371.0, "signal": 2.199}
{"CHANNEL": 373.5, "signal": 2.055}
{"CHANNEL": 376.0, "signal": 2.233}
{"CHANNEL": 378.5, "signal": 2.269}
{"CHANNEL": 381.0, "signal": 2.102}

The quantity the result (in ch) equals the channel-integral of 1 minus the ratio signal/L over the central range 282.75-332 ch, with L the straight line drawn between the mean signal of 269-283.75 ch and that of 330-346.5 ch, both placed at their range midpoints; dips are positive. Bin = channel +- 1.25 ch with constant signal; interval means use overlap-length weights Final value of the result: 4.7 ch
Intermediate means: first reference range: 2.28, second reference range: 1.58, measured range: 1.77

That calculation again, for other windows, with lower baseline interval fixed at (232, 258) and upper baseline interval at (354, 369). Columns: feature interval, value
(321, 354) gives 8.4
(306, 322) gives 4.2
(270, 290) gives -1.7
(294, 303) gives -0.4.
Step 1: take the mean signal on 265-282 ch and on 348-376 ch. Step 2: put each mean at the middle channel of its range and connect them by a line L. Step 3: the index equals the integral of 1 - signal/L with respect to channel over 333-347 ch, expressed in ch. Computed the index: 3.0 ch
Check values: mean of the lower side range 2.24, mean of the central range 1.7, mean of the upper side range 2.12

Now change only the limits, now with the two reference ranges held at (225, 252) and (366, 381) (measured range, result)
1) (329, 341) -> 4.4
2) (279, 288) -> -1.0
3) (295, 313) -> 0.8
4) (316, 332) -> 7.3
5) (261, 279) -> -1.5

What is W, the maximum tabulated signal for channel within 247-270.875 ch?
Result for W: 2.483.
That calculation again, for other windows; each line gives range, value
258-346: 2.56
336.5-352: 2.162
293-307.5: 2.35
